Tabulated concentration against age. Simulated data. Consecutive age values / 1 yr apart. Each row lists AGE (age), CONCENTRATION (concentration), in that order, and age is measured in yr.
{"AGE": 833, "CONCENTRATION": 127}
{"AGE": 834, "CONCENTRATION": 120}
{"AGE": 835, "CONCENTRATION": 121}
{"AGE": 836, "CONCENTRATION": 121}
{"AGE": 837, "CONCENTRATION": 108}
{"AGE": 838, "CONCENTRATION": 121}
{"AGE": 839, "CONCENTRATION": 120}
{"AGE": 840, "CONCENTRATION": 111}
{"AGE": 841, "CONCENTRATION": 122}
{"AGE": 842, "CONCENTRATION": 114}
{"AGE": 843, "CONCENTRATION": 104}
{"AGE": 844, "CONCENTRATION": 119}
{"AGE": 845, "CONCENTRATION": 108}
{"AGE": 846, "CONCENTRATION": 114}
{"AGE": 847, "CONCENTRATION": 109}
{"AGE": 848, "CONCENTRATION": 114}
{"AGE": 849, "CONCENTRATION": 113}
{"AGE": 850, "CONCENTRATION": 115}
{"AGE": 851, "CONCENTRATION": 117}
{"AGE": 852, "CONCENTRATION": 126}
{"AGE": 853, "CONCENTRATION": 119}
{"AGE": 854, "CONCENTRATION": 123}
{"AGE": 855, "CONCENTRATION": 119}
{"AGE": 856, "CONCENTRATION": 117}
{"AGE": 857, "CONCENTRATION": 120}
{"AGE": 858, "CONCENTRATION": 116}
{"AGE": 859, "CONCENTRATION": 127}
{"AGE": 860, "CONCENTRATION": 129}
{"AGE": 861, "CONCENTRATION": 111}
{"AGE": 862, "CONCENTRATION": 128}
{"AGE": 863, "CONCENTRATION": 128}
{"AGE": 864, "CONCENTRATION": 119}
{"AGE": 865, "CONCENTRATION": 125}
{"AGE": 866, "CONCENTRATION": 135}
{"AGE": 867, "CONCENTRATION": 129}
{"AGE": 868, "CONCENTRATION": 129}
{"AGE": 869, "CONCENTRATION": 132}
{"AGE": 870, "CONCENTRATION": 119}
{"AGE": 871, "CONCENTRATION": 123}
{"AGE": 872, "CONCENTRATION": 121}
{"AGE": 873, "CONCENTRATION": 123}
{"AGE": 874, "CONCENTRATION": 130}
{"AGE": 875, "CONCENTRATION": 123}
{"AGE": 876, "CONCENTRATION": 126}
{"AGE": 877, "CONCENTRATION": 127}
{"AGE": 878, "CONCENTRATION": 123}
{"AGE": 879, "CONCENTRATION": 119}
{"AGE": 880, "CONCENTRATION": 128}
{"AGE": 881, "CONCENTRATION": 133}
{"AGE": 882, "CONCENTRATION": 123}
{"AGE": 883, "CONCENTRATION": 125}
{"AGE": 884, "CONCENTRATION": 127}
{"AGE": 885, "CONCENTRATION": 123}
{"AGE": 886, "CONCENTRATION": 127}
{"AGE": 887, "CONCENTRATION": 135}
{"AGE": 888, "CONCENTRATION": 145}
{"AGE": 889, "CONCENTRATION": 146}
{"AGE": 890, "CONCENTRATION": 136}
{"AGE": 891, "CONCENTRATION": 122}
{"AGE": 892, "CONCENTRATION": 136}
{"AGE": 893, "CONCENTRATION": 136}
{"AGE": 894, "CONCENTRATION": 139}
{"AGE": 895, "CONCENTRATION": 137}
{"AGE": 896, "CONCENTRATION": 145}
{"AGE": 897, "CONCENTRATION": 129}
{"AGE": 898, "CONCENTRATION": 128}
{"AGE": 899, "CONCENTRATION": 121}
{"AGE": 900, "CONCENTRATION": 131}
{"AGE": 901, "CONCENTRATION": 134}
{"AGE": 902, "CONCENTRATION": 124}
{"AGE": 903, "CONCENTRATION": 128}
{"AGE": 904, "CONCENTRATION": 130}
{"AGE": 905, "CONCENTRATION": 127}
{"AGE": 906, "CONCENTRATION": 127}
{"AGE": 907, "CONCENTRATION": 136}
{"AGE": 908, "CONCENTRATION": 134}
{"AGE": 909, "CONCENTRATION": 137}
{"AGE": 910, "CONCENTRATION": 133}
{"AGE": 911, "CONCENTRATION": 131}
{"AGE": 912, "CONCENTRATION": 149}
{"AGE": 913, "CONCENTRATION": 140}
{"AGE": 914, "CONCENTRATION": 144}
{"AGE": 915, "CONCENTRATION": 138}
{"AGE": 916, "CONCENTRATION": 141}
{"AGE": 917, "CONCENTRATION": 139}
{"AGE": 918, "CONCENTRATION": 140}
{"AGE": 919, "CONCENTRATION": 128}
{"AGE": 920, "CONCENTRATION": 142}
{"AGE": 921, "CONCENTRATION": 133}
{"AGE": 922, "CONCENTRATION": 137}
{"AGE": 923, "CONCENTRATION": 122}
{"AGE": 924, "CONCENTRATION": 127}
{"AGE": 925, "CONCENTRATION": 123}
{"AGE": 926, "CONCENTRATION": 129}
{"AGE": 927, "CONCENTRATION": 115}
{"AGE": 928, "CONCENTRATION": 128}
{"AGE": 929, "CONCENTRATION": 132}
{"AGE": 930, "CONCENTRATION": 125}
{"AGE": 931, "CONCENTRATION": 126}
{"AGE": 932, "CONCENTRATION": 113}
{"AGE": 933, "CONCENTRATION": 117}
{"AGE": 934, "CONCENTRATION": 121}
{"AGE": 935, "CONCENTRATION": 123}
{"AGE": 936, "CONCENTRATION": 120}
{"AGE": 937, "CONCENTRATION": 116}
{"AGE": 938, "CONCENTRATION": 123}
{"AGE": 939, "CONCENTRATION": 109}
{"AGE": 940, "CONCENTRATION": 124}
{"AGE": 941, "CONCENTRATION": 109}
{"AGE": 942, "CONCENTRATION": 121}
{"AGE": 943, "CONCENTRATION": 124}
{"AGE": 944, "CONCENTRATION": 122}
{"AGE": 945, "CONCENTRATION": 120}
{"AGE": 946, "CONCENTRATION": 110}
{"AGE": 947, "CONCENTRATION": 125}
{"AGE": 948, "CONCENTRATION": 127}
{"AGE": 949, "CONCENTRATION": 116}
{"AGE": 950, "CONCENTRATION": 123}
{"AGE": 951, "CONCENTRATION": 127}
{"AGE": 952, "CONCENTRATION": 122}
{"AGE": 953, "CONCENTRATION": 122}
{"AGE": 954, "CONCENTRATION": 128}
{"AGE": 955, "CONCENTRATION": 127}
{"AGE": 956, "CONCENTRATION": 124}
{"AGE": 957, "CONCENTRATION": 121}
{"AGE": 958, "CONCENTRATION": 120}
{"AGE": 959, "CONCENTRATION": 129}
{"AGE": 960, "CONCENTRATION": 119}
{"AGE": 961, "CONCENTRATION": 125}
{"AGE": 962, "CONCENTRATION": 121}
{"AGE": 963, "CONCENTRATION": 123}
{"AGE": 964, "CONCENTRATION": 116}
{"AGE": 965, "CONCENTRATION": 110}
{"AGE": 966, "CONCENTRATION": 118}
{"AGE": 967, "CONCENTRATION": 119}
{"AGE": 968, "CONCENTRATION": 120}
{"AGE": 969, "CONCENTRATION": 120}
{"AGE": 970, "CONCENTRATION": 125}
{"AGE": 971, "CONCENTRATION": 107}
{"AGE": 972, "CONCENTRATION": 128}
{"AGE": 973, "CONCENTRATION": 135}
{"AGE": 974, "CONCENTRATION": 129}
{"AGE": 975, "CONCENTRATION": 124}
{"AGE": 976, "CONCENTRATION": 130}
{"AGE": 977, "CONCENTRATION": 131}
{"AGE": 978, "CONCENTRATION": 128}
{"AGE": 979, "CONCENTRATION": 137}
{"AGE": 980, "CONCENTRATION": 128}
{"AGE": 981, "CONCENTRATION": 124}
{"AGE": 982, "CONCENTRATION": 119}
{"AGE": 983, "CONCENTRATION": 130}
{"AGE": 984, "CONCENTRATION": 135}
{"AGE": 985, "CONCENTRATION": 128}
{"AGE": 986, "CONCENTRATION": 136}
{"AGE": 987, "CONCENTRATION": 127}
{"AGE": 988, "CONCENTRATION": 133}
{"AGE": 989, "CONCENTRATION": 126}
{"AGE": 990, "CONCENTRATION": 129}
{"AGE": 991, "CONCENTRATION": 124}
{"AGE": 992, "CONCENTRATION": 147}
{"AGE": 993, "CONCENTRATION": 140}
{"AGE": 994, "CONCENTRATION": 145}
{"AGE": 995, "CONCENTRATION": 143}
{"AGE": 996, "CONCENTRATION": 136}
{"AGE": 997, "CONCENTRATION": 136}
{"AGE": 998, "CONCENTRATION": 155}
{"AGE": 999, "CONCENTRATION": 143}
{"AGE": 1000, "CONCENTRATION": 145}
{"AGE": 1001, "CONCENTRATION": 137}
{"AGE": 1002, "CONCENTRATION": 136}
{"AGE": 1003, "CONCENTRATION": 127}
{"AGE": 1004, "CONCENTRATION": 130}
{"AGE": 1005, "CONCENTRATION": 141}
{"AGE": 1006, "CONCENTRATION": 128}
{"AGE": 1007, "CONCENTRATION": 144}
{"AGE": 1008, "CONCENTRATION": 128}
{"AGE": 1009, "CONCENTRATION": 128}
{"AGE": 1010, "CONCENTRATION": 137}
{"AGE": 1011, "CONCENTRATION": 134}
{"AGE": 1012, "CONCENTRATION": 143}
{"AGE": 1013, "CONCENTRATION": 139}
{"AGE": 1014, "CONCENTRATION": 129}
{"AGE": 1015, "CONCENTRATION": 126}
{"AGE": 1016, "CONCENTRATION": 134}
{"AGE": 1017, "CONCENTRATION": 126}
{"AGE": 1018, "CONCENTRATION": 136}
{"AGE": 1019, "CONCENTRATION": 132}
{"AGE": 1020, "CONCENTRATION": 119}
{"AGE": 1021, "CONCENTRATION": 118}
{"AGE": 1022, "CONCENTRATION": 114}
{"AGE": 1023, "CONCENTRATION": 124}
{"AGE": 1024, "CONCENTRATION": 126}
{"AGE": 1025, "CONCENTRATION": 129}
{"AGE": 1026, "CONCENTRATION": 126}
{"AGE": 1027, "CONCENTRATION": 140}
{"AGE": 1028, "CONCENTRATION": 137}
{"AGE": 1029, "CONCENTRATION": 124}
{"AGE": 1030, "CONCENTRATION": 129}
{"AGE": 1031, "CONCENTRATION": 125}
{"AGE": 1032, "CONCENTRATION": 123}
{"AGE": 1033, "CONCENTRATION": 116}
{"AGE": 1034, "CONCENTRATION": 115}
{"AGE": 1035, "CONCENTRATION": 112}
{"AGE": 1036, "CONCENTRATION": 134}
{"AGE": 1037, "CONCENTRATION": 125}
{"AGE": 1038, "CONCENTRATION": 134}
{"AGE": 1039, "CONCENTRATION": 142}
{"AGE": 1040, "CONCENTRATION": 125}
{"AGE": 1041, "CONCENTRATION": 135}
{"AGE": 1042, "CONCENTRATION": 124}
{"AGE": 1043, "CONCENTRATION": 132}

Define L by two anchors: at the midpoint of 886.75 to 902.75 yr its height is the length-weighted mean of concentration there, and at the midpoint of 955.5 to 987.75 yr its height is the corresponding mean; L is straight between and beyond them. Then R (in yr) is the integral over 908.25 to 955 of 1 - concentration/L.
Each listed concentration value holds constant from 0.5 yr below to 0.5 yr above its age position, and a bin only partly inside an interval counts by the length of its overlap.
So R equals 1.1 yr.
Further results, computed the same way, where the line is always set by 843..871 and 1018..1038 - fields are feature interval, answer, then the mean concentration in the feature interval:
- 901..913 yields -1.07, 133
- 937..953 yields 0.37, 120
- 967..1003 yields -2.22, 132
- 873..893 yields -1.32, 129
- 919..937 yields -0.42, 125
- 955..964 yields 0.05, 123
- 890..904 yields -1.16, 132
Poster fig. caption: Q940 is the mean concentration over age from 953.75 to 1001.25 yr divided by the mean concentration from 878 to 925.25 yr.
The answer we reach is 0.97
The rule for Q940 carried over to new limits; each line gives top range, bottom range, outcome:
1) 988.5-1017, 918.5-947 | 1.11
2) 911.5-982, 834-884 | 1.03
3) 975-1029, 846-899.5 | 1.05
